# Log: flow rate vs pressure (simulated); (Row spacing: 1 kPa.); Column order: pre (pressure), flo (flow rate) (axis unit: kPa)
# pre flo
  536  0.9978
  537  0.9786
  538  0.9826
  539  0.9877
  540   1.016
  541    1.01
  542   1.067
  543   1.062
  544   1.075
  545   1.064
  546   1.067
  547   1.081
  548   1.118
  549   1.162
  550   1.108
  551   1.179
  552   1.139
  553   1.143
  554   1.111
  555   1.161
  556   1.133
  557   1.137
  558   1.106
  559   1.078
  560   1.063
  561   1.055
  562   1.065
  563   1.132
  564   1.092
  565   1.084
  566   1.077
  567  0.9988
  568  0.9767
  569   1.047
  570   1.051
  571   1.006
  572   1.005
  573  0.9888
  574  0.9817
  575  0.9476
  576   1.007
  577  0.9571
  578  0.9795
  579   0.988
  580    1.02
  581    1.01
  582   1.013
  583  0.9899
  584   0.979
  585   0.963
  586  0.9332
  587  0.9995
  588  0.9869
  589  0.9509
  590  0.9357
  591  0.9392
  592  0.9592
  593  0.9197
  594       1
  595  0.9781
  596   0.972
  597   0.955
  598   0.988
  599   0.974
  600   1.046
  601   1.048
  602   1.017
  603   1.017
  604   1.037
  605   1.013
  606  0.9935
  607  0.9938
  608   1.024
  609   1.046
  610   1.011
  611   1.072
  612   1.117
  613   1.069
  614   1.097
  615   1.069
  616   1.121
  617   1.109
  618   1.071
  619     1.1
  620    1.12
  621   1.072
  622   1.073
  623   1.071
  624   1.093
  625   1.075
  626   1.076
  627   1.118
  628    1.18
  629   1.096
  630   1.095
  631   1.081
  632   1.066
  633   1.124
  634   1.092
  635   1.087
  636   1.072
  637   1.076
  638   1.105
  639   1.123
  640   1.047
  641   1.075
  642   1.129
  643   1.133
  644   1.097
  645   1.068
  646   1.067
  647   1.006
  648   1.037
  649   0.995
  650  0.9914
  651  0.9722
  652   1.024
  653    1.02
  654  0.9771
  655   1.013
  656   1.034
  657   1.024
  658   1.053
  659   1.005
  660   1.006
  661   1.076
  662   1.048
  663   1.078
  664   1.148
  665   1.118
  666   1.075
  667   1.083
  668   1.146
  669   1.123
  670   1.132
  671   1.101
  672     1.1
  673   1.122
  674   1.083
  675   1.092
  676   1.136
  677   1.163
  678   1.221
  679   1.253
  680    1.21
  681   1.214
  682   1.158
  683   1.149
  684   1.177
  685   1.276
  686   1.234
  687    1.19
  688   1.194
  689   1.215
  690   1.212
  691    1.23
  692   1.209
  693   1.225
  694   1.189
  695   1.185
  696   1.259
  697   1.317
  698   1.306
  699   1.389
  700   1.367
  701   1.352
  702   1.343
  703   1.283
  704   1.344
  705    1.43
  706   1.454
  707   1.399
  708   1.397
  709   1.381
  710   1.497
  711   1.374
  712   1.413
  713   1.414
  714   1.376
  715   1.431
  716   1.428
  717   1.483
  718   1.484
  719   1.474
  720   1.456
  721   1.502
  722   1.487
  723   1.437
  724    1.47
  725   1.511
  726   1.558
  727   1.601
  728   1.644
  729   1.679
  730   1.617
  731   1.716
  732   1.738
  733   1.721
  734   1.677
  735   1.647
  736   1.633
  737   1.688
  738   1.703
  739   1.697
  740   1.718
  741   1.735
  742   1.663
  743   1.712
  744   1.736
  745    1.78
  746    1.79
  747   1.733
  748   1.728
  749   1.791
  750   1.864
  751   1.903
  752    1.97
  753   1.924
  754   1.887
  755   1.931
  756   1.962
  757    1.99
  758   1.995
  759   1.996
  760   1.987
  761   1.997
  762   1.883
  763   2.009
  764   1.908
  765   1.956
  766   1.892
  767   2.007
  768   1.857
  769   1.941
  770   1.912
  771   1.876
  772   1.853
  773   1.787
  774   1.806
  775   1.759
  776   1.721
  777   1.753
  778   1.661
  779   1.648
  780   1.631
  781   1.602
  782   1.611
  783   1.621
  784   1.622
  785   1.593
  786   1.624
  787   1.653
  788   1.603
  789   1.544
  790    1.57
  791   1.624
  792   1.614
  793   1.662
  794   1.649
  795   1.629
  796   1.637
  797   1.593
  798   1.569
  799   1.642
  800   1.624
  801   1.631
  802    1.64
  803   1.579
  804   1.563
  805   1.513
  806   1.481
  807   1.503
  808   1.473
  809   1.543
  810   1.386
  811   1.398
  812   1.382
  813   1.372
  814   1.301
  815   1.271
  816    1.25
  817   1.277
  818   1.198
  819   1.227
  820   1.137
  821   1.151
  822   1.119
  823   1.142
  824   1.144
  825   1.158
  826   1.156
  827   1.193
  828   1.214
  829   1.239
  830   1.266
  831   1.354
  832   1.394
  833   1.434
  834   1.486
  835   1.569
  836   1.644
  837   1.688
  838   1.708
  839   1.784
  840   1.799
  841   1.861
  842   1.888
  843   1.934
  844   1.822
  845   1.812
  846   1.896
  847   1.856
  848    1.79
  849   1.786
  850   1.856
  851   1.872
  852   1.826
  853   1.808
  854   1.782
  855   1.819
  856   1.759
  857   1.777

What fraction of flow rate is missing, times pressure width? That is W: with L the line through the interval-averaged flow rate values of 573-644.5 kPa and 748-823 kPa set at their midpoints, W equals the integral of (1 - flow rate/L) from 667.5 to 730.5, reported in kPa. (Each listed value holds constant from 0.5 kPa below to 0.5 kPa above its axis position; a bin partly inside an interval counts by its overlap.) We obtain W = 1.65 kPa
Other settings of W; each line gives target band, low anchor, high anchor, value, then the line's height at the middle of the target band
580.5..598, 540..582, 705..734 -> 2.6 kPa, 1.14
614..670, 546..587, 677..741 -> 7.6 kPa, 1.24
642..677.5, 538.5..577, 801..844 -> 4.1 kPa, 1.21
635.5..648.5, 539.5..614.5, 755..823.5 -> 1.5 kPa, 1.22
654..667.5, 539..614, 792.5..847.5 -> 1.5 kPa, 1.19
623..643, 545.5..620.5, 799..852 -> 0.7 kPa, 1.13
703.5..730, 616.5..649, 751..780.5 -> 2.0 kPa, 1.59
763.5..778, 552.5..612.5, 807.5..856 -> -4.8 kPa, 1.39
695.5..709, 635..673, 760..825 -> -1.2 kPa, 1.25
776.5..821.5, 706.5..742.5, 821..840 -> -2.7 kPa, 1.43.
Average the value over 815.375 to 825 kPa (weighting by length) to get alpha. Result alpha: 1.18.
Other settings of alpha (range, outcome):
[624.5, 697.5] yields 1.11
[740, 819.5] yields 1.69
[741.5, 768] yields 1.88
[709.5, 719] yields 1.44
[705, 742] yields 1.55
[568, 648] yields 1.04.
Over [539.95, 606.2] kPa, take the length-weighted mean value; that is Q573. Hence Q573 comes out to 1.03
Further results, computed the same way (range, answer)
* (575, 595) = 0.975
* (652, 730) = 1.27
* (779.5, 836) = 1.45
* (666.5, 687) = 1.16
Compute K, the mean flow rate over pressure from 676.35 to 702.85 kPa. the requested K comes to 1.24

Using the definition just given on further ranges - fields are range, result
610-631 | 1.09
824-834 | 1.27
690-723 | 1.37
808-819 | 1.34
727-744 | 1.69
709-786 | 1.71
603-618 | 1.05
